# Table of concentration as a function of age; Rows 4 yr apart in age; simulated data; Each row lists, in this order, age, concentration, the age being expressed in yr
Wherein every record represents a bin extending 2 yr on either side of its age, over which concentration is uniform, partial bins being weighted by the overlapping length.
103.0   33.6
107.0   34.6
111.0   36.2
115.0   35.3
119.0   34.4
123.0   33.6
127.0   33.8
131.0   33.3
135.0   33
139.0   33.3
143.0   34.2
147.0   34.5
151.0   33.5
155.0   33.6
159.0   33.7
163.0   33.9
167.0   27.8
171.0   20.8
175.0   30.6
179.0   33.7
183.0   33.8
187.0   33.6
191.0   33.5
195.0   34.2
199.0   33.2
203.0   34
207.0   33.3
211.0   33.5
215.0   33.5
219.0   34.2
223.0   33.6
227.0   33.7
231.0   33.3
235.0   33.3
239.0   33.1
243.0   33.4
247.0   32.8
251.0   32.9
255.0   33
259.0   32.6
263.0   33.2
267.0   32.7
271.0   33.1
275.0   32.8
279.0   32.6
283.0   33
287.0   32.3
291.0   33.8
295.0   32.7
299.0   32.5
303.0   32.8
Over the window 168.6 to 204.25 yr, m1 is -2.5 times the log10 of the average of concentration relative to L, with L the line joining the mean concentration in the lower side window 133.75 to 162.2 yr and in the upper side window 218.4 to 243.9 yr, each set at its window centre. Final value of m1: 0.06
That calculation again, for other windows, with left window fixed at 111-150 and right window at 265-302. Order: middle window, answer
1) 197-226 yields -0.007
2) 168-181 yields 0.188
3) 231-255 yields 0.001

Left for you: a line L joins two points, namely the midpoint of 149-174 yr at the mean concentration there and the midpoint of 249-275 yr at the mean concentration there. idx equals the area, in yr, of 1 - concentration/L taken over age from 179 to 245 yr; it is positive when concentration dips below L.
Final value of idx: -3.9 yr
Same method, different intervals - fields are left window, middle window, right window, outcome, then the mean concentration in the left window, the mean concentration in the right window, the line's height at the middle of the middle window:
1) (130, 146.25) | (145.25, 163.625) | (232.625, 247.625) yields -0.2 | 33.5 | 33.2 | 33.5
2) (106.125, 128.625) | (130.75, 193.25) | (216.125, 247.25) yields 3.5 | 34.7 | 33.5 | 34.2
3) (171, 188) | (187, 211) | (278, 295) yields -1.4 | 31.5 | 32.9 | 31.7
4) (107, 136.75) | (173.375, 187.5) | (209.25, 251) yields 0.4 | 34.3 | 33.4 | 33.8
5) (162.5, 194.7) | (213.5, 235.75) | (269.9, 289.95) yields -1.3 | 31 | 32.8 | 31.8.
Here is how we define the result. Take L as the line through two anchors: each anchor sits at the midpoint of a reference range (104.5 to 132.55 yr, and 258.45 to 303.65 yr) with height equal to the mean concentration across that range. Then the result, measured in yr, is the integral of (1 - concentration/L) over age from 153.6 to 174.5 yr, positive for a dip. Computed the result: 2.5 yr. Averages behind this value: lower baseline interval 34.5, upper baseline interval 32.9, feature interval 29.9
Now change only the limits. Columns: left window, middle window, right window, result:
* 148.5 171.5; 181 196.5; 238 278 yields -1.0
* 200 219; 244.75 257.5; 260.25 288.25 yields 0.1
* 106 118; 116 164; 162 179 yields -2.6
